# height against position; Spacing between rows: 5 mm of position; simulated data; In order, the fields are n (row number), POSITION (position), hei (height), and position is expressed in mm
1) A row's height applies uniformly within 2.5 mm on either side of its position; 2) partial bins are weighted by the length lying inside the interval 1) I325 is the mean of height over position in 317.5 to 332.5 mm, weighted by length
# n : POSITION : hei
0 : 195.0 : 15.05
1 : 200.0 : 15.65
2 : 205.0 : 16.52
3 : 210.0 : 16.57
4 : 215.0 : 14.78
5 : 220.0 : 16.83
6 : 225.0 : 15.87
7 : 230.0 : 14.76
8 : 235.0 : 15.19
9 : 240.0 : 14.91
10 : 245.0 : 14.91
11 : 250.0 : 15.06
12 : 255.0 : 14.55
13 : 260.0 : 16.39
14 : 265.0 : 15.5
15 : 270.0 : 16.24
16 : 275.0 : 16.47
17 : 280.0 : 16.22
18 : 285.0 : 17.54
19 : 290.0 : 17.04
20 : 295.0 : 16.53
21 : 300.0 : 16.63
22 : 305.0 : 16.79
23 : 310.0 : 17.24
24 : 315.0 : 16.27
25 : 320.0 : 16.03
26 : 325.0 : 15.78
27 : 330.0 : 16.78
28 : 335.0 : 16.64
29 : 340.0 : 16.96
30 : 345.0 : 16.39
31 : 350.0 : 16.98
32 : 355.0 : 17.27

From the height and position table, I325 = 16.2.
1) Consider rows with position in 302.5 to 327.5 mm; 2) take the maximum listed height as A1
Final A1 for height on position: 17.24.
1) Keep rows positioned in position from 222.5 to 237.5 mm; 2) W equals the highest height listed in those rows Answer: 15.87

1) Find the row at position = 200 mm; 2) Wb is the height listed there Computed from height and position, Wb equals 15.65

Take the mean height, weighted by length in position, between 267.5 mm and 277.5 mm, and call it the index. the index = 16.4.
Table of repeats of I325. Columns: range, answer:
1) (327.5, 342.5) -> 16.8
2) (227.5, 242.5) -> 15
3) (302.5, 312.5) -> 17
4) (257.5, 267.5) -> 15.9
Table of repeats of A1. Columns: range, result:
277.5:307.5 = 17.54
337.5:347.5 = 16.96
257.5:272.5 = 16.39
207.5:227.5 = 16.83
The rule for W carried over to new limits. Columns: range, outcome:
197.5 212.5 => 16.57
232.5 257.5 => 15.19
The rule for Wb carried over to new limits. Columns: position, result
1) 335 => 16.64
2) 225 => 15.87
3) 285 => 17.54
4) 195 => 15.05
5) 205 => 16.52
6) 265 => 15.5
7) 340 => 16.96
